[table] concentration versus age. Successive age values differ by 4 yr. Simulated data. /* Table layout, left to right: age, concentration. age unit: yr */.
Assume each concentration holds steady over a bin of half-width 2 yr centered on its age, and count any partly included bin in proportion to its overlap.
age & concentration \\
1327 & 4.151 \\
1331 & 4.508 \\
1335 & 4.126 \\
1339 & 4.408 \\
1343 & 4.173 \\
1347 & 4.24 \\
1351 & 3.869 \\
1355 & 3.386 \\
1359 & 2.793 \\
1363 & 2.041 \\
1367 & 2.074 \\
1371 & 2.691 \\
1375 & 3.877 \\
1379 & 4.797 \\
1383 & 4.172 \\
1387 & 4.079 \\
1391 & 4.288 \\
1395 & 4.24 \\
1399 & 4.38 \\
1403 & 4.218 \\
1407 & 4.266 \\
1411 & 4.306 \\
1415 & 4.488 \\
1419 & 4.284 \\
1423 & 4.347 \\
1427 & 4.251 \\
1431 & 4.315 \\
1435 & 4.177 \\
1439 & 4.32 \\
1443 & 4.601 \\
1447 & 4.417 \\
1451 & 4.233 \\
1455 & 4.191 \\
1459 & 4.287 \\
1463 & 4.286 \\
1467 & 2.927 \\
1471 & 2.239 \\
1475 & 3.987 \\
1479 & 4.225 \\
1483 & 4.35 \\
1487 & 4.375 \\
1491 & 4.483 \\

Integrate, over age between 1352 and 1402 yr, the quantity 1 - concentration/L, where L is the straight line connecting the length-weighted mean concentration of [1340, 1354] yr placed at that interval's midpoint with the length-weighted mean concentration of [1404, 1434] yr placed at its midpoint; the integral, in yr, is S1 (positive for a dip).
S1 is 7.1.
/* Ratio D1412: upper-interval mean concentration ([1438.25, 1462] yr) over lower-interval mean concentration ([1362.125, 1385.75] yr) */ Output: 1.29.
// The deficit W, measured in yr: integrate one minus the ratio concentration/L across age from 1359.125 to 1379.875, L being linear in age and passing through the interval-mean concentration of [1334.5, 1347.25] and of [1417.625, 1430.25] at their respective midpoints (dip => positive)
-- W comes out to 6.3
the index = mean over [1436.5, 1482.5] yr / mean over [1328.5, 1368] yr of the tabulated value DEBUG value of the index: 1.11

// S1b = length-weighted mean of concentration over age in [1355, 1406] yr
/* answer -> 3.64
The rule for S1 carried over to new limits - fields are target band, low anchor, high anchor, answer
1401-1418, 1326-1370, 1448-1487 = -2.6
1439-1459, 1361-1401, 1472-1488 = -1.9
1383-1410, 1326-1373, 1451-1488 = -4.3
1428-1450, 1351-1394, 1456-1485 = -4.1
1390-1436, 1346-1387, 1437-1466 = -4.9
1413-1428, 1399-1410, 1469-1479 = -1.1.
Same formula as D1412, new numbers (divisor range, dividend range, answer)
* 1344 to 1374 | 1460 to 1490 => 1.24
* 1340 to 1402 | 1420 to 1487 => 1.11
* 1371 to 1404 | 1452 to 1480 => 0.90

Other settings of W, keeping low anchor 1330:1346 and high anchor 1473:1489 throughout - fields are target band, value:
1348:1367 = 5.74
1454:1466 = 0.26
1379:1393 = 0.01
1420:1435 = -0.11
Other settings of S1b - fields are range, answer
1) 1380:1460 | 4.3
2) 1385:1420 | 4.28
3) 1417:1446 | 4.33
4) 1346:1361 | 3.53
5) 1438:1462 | 4.34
